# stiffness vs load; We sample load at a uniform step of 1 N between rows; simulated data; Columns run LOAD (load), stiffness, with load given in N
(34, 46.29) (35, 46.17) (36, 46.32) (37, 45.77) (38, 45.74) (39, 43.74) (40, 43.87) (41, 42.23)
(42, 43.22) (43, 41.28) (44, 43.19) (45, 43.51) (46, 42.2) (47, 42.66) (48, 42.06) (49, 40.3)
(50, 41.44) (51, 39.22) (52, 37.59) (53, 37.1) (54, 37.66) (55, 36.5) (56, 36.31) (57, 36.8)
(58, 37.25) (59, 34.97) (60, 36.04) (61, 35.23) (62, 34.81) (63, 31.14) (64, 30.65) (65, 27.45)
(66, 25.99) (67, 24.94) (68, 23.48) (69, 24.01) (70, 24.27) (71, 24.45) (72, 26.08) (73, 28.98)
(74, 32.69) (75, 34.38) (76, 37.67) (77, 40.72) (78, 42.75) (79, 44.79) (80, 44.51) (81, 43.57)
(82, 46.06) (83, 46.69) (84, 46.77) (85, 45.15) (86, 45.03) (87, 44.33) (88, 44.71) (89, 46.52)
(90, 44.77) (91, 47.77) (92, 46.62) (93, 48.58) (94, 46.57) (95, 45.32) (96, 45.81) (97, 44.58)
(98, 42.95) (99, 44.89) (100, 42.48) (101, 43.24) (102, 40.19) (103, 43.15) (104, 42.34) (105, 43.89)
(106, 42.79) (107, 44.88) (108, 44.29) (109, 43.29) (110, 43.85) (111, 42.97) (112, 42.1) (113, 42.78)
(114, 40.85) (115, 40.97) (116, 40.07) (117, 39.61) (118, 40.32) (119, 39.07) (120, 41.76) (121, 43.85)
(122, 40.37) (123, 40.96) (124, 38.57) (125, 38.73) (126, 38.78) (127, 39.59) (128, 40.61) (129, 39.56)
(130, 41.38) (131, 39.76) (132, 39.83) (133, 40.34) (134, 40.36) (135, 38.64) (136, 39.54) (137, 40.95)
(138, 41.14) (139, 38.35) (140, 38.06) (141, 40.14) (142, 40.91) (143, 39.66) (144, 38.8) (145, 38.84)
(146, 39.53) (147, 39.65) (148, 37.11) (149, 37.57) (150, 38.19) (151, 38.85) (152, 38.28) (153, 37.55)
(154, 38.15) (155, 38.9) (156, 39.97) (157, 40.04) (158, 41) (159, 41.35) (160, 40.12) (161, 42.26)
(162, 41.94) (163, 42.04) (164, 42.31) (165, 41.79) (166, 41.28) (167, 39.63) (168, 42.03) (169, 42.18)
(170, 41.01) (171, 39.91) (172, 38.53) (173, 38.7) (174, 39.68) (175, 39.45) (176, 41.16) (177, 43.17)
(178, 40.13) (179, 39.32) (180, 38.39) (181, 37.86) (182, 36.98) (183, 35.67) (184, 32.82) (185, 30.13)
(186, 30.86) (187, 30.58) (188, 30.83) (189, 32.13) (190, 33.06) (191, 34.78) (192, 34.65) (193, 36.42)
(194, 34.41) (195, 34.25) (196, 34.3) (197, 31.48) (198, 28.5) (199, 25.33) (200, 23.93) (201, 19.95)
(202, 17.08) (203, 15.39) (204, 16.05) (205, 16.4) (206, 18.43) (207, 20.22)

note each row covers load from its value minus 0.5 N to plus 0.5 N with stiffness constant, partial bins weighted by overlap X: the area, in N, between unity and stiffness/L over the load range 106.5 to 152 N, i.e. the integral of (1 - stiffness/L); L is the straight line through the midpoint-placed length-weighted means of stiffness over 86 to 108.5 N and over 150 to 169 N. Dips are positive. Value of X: 2.3 N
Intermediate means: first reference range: 44.6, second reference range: 40.4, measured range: 40.3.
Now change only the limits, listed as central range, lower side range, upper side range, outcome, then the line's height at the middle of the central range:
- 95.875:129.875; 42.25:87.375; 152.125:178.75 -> -2.8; 38.7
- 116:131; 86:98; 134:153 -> 0.5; 41.7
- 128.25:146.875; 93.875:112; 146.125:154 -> -0.1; 39.7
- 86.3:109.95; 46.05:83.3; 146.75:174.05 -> -4.8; 37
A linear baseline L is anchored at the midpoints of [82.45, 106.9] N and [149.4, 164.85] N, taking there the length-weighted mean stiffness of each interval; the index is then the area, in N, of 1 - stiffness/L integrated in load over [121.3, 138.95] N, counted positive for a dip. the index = 0.9 N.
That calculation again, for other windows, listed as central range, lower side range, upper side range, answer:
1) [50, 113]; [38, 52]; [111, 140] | 3.02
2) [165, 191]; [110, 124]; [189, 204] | -4.89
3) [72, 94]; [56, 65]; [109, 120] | -3.17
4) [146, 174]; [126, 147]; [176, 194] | -1.80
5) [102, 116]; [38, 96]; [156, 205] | -1.96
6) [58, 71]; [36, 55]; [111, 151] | 3.73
